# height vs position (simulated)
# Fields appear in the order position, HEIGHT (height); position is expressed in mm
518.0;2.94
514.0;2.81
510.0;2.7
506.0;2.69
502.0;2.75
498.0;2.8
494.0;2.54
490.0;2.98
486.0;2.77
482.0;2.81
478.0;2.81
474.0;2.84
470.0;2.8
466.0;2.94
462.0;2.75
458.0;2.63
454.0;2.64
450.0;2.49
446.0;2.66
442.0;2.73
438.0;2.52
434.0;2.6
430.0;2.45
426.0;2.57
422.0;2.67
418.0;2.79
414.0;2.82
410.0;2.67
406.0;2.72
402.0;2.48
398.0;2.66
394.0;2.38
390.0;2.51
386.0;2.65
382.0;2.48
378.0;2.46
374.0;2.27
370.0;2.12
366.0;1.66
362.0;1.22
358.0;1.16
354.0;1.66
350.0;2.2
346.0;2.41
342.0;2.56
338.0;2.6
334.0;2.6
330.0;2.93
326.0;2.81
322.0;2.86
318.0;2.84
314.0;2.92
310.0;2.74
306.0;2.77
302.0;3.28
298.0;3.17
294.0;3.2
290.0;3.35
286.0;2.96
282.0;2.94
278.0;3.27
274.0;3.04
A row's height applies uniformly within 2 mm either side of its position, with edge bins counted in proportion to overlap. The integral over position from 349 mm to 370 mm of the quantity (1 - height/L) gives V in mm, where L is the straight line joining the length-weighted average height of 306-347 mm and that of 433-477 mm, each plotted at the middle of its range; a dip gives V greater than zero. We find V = 8.7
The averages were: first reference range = 2.74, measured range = 1.6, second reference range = 2.7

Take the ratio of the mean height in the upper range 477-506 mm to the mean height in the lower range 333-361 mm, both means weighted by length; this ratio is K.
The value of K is 1.31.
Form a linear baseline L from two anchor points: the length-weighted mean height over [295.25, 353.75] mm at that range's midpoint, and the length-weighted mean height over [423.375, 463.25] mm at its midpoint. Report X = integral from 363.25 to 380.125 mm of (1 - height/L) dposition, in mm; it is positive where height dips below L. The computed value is 3.7 mm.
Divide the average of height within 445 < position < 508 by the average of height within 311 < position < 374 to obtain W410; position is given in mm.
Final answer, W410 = 1.19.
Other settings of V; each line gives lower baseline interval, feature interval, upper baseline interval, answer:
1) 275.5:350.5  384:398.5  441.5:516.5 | 1.4 mm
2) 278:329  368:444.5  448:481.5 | 7.5 mm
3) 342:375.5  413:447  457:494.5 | -2.9 mm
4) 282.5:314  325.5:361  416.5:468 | 8.0 mm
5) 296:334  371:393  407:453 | 2.4 mm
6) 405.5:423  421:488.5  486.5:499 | 1.6 mm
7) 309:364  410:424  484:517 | -1.0 mm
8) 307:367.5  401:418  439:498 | -0.9 mm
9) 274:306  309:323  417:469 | 0.9 mm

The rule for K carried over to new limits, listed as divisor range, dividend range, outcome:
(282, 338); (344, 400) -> 0.72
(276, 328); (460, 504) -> 0.93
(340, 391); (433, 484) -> 1.29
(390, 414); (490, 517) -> 1.06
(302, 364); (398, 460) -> 1.08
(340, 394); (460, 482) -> 1.34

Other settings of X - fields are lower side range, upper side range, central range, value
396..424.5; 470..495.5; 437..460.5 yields 1.1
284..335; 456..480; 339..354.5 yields 3.4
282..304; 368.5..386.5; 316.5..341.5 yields 0.7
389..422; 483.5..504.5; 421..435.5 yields 0.6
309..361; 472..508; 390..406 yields 0.3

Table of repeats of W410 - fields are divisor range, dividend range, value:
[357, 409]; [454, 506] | 1.24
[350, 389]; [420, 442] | 1.29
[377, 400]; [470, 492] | 1.12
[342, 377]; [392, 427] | 1.39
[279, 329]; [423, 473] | 0.89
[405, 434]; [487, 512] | 1.03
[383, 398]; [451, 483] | 1.09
